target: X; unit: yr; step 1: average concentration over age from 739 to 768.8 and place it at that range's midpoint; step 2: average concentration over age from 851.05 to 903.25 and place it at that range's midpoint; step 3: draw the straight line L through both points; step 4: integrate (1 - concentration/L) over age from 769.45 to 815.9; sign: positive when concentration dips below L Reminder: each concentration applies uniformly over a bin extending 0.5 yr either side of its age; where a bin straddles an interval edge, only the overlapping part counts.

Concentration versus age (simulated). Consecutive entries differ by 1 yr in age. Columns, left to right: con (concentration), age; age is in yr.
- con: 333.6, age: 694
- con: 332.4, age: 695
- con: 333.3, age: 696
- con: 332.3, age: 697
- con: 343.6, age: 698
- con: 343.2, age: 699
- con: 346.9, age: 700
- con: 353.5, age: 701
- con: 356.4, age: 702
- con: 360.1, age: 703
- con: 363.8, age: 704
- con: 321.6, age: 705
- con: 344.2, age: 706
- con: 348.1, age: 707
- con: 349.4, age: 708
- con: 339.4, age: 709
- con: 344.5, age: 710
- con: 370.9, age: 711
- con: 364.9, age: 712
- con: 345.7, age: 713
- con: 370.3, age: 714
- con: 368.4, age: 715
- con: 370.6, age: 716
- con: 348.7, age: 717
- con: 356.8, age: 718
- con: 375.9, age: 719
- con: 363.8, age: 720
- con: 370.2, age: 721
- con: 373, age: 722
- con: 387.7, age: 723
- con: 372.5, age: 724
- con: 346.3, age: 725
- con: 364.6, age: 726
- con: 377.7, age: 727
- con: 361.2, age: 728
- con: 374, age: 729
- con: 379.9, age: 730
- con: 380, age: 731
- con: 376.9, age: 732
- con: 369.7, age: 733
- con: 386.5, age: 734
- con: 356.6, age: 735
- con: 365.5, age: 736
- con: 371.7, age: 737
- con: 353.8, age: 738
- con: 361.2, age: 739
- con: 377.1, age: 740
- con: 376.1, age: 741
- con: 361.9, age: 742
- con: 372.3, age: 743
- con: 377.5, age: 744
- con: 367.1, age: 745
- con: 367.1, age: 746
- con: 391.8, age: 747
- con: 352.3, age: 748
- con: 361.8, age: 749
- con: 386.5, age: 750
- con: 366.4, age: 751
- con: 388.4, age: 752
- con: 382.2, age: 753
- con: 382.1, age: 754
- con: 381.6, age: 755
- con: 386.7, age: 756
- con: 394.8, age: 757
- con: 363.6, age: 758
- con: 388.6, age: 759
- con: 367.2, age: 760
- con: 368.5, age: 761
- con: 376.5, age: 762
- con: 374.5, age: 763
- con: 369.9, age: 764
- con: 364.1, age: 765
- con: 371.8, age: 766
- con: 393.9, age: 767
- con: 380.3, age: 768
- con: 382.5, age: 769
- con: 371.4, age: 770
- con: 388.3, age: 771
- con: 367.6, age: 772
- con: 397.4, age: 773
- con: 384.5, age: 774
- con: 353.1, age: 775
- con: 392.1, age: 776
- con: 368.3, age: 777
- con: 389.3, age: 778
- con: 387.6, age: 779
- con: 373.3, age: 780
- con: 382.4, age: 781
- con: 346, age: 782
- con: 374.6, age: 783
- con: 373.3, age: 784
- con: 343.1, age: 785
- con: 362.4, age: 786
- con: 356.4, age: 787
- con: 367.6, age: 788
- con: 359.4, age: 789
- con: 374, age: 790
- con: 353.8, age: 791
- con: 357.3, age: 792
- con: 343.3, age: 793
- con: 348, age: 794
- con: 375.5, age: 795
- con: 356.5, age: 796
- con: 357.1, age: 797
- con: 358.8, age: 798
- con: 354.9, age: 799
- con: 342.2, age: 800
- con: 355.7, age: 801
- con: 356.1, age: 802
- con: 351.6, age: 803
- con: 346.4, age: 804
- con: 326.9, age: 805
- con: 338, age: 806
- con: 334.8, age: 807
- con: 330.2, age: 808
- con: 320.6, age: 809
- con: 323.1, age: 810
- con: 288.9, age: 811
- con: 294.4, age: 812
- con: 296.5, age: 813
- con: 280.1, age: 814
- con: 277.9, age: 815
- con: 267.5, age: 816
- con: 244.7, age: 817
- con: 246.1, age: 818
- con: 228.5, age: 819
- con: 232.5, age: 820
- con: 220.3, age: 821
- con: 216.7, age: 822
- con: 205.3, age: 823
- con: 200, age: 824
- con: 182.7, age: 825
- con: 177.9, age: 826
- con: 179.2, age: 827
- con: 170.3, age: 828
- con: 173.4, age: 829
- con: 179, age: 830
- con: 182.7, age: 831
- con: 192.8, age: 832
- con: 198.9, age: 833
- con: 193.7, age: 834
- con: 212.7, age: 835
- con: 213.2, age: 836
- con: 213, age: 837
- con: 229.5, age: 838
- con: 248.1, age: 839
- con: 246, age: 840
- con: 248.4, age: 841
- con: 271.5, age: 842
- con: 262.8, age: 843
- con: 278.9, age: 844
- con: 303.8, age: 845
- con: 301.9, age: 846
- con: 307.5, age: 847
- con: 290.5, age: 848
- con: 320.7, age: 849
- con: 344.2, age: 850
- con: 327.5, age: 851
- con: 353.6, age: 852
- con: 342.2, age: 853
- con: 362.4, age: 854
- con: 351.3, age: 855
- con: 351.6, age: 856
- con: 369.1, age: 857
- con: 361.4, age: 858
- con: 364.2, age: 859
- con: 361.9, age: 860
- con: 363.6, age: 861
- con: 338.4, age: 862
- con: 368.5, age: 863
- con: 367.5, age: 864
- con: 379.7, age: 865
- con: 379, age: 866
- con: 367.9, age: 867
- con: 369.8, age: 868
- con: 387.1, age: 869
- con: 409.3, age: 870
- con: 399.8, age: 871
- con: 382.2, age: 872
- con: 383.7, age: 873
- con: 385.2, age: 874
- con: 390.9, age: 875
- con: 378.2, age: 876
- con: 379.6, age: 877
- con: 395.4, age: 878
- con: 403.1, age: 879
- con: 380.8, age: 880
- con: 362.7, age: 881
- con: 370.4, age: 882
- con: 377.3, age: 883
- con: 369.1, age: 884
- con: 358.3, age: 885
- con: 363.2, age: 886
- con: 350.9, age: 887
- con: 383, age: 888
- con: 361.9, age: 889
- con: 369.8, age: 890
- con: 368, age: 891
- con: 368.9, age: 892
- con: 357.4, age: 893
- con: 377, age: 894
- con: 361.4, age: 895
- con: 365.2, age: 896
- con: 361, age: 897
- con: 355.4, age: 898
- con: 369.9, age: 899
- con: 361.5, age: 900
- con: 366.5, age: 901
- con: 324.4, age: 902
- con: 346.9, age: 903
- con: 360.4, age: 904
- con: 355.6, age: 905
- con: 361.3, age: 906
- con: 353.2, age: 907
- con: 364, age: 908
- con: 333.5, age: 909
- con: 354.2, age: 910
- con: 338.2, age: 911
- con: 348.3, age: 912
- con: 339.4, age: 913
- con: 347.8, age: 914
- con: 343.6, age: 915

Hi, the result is 2.8 yr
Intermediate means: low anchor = 375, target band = 351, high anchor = 369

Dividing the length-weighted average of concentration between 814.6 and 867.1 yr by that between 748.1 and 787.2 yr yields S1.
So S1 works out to 0.7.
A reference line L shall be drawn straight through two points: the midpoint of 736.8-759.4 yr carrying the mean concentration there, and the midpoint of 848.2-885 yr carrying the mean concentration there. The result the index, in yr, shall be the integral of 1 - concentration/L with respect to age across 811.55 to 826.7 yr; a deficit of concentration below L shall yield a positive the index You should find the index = 5.5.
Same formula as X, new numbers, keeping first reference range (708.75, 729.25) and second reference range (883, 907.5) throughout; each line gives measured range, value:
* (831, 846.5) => 5.3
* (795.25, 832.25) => 9.1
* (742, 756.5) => -0.5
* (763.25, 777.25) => -0.5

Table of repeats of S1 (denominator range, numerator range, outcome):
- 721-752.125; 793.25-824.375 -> 0.82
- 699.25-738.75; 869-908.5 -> 1.02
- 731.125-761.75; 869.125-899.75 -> 1.00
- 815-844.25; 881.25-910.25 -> 1.65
